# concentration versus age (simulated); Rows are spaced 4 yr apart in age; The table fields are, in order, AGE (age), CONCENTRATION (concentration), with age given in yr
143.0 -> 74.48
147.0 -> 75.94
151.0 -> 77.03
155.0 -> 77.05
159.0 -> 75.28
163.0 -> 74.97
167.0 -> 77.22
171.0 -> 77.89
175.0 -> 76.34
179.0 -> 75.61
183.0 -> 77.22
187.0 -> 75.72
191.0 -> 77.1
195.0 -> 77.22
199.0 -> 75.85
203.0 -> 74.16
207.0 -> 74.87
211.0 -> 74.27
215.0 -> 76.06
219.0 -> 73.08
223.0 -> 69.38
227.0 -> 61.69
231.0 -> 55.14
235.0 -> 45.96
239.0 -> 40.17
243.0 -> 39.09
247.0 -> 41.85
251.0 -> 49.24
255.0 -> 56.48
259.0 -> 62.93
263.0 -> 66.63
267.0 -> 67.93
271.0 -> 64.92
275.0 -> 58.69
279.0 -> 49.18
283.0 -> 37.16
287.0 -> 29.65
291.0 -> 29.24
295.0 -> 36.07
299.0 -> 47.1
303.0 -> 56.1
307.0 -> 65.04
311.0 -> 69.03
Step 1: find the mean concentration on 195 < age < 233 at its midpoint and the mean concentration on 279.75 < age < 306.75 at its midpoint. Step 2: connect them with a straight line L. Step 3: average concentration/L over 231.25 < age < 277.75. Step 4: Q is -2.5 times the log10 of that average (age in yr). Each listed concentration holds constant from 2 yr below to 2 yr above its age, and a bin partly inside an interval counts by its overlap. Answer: 0.01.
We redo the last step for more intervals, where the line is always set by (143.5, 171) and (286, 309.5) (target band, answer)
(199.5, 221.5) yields -0.16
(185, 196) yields -0.12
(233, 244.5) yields 0.36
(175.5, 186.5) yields -0.08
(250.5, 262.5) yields -0.08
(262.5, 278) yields -0.23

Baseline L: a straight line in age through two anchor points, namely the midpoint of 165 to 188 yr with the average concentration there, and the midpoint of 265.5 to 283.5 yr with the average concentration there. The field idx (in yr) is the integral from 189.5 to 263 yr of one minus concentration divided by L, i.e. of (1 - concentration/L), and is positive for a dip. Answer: 4.9 yr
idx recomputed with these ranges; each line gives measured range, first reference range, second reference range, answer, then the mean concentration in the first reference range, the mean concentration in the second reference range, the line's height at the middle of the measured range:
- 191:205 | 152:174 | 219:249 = -2.5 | 76.5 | 52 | 64.4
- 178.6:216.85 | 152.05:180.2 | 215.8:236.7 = -3.9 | 76.4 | 62.1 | 68.9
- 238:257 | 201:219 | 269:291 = 4.3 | 74.6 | 46.2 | 59.4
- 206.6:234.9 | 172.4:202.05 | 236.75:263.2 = -2.2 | 76.4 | 49.8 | 62.2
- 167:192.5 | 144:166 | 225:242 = -3.4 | 76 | 50.1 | 67.8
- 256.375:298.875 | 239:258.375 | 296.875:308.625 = 0.8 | 47.1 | 55.6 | 51.7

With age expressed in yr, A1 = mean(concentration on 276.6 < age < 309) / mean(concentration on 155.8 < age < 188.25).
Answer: 0.6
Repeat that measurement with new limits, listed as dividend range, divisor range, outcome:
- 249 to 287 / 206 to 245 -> 0.92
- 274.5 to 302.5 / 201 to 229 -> 0.57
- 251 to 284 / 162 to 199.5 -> 0.76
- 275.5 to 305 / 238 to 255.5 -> 0.93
